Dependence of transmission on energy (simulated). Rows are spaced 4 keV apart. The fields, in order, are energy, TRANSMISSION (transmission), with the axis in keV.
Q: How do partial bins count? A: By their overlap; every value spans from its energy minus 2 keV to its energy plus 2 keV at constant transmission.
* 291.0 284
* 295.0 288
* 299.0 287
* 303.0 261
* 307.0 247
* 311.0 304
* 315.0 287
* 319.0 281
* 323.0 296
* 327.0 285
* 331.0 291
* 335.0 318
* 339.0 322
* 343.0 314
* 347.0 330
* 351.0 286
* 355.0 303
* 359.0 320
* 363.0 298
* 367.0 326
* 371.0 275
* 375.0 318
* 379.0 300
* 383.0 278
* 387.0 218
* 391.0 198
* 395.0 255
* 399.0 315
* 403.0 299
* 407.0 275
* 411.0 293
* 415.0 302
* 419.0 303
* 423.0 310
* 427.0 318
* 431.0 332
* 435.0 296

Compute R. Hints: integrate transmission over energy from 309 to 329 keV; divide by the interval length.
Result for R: 291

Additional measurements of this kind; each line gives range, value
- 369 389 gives 278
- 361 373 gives 300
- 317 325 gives 288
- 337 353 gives 313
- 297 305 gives 274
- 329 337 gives 304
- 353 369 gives 312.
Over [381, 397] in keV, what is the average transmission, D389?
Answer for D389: 237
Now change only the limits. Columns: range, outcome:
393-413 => 287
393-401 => 285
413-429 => 308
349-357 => 294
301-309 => 254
